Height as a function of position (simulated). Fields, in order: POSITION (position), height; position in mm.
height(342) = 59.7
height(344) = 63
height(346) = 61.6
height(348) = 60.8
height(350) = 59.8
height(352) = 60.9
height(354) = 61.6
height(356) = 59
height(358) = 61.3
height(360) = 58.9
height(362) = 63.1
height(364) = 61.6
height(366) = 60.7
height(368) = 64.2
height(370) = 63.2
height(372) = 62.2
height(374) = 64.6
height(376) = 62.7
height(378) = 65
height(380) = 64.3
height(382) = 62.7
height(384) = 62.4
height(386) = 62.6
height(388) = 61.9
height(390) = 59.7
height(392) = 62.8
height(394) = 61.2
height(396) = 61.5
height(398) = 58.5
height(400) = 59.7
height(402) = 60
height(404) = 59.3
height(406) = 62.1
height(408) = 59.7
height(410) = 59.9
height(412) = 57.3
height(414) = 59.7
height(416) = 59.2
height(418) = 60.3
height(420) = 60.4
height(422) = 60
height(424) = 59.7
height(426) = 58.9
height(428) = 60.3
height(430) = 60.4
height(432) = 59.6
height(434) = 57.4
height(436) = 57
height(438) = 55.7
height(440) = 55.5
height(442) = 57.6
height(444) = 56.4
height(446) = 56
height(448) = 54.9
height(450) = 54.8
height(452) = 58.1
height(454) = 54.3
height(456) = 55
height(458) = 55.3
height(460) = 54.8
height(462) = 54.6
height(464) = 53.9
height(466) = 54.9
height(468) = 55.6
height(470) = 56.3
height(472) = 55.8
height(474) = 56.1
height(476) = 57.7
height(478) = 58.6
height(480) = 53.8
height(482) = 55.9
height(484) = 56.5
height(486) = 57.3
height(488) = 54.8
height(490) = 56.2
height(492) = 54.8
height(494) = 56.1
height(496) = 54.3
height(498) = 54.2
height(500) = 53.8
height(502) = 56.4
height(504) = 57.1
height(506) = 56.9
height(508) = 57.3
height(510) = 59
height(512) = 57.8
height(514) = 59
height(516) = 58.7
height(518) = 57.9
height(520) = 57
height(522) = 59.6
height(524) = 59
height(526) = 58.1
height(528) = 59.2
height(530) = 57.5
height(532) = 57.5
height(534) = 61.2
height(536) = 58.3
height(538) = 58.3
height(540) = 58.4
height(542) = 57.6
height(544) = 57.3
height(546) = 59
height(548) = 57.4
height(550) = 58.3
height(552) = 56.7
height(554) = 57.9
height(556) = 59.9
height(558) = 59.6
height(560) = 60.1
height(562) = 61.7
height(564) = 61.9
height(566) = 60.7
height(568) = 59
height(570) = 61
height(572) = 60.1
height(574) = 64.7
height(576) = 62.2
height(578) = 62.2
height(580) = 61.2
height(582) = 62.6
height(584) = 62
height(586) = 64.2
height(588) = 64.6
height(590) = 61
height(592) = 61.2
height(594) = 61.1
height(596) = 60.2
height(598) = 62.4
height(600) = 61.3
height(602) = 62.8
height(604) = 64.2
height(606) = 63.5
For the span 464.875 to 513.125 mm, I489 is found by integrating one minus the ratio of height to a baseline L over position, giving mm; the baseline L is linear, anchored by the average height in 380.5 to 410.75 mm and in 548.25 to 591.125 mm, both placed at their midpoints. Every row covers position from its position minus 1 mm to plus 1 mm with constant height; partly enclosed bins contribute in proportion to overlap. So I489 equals 3.8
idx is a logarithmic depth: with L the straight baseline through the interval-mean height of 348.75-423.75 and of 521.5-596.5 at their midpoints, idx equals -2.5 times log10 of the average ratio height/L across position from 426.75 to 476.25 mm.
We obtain 0.082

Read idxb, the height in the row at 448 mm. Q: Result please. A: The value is 54.9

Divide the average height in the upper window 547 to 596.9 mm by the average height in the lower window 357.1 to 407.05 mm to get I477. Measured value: 0.98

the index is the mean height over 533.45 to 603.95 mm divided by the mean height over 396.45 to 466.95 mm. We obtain 1.05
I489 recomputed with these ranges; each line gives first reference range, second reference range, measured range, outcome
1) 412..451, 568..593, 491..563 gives 3.3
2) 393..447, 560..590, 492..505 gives 1.1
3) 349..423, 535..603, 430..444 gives 0.8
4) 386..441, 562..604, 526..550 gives 1.2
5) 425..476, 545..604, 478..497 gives 0.7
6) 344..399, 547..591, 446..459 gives 1.3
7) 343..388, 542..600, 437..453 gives 1.4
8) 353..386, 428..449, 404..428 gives -0.4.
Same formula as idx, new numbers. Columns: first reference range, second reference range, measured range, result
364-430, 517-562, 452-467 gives 0.10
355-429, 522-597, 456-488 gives 0.09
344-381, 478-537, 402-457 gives 0.03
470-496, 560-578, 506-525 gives 0.00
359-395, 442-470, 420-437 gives -0.03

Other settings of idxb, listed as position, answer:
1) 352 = 60.9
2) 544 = 57.3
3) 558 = 59.6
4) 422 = 60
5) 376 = 62.7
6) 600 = 61.3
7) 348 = 60.8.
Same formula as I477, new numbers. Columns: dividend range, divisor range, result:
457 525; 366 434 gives 0.92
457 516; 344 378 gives 0.91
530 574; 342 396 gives 0.96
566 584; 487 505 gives 1.11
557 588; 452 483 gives 1.11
